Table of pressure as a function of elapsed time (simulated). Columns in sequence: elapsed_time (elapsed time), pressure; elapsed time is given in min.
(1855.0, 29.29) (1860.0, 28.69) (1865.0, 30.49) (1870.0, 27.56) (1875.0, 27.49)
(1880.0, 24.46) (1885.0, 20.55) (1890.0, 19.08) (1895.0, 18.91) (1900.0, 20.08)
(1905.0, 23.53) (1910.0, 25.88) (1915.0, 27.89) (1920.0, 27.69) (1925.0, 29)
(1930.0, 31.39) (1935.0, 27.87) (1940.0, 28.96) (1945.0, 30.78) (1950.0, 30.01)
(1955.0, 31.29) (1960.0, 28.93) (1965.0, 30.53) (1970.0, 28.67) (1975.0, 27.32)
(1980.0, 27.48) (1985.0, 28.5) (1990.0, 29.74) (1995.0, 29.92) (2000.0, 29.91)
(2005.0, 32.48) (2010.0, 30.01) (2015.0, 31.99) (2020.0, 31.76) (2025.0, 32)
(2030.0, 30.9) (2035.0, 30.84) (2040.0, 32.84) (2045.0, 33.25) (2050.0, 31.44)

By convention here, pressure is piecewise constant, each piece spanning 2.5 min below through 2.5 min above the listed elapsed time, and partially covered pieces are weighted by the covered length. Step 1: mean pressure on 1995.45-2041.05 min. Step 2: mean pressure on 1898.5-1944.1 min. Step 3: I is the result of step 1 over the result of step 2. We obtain 1.2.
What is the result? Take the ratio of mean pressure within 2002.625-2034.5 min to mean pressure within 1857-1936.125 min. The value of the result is 1.23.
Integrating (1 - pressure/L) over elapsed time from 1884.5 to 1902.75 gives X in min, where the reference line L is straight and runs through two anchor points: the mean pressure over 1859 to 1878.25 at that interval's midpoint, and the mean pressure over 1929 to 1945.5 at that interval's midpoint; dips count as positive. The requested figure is 5.8 min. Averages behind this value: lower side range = 28.4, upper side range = 29.5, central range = 19.6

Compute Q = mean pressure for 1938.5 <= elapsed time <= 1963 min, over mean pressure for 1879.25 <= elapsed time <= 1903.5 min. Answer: 1.47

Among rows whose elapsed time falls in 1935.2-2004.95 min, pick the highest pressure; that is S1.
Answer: 31.29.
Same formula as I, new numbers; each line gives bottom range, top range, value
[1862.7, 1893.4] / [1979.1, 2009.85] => 1.21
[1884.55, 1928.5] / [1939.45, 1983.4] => 1.22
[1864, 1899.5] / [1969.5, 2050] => 1.30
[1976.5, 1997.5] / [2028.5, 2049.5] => 1.11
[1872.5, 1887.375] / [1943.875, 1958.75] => 1.26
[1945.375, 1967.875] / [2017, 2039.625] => 1.04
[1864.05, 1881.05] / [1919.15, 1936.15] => 1.06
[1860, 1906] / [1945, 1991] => 1.23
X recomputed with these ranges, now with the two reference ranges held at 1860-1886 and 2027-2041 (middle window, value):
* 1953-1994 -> 0.8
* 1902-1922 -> 1.3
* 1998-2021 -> -0.4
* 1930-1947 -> -0.5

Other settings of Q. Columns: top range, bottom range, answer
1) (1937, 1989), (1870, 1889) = 1.21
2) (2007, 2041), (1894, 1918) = 1.33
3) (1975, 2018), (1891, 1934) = 1.18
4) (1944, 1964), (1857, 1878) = 1.06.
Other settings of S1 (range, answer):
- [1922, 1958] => 31.39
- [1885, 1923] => 27.89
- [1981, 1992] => 29.74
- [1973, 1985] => 28.5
